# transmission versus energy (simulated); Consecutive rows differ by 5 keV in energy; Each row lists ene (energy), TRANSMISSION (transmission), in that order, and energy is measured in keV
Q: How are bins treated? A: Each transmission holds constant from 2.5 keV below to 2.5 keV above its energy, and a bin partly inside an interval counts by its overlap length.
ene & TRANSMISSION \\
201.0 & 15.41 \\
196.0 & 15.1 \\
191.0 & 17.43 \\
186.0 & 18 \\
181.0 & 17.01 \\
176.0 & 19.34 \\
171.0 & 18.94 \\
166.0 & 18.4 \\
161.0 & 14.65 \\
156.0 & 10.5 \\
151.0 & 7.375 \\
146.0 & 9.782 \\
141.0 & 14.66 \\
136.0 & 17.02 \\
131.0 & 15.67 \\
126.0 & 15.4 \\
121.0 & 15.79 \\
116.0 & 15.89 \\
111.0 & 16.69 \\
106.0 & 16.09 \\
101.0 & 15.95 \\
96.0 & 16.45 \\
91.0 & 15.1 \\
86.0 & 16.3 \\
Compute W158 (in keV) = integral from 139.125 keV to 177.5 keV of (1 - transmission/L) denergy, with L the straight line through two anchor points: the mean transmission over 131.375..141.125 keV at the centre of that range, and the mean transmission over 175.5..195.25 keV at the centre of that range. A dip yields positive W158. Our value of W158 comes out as 6.28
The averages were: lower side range 16.1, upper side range 17.6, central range 14.1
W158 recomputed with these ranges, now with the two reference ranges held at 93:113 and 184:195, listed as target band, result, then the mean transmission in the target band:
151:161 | 3.6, 10.8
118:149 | 3.7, 14.6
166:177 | -1.2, 18.9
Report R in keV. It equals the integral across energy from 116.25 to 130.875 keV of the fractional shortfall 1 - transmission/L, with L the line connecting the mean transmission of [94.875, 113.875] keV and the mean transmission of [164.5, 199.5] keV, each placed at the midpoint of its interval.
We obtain 0.85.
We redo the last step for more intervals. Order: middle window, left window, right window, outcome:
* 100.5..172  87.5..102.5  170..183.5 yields 9.8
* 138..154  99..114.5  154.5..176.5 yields 5.4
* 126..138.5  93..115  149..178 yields -0.4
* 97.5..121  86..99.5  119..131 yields -0.6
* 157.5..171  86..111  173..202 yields 0.3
